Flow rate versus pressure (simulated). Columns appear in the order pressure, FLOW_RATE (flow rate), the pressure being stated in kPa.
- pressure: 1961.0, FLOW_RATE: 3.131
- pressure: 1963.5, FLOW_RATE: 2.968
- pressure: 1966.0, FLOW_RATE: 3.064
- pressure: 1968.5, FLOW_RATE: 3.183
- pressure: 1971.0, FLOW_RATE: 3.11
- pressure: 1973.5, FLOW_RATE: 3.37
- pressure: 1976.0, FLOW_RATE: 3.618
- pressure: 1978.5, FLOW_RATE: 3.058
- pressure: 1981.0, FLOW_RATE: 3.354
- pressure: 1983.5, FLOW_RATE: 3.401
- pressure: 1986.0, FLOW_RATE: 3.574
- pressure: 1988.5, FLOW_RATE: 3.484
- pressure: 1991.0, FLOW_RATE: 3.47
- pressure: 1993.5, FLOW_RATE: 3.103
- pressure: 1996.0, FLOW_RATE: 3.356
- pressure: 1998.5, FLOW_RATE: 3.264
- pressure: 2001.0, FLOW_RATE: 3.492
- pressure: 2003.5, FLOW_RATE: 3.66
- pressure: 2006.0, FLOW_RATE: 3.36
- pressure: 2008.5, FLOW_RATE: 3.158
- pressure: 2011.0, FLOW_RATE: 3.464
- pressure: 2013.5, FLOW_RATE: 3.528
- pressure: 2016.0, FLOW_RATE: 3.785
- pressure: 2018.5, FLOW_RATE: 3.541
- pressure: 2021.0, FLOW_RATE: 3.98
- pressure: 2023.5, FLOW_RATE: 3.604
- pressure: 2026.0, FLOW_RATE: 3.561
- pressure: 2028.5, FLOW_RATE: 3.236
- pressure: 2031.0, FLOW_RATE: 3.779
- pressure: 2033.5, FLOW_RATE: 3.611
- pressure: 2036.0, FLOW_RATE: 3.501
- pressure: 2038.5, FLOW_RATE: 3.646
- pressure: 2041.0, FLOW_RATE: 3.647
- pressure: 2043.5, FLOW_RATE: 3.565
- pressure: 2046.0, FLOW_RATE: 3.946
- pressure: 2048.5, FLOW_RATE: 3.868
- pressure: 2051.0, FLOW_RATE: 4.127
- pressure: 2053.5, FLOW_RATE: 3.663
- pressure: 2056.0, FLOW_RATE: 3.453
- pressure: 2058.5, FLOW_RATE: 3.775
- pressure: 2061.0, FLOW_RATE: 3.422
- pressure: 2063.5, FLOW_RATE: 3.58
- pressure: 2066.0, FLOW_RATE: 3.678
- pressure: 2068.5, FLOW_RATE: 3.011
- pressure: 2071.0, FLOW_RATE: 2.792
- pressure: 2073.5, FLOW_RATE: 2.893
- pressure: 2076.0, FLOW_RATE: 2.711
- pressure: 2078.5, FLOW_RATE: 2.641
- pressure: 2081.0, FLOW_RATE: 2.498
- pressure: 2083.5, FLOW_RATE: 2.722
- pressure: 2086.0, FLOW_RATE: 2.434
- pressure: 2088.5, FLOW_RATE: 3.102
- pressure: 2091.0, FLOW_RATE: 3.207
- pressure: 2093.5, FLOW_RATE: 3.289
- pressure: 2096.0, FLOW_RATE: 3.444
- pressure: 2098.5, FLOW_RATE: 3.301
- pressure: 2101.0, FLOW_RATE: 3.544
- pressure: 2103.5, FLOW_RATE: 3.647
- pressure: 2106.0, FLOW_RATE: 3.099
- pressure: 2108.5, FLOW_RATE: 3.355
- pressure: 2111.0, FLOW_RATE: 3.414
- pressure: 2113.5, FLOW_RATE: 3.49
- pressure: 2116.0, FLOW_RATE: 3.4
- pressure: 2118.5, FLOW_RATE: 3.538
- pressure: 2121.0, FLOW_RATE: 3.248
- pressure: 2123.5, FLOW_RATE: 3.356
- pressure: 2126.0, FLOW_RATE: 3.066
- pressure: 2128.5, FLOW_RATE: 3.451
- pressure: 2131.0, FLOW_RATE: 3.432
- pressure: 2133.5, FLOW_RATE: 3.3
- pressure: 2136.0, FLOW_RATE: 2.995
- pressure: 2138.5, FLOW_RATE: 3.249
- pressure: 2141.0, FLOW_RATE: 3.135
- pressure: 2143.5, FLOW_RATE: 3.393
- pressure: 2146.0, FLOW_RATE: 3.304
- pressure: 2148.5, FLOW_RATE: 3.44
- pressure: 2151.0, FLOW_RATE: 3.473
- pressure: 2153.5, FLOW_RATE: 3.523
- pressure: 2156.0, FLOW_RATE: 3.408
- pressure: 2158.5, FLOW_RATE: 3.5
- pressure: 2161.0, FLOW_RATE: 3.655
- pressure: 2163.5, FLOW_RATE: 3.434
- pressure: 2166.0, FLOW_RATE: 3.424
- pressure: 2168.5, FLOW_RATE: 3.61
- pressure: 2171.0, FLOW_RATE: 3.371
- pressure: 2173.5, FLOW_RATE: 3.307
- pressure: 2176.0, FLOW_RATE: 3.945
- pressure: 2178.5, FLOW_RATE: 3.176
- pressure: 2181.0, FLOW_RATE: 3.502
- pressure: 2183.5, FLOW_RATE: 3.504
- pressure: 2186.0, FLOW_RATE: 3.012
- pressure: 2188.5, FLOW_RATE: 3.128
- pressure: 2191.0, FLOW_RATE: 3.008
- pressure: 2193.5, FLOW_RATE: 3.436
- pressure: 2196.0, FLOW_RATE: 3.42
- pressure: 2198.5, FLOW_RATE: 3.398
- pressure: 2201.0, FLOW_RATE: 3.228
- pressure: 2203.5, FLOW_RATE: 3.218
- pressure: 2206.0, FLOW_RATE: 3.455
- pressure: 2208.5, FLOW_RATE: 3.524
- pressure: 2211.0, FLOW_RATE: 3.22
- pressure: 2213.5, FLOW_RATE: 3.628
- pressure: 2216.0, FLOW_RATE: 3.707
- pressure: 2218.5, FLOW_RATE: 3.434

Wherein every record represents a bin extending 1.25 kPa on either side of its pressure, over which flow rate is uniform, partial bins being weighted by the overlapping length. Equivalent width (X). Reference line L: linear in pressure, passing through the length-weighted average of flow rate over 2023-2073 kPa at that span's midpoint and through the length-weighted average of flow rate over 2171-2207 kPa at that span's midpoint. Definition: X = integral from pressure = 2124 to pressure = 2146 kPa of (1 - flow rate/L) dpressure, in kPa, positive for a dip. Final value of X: 1.1 kPa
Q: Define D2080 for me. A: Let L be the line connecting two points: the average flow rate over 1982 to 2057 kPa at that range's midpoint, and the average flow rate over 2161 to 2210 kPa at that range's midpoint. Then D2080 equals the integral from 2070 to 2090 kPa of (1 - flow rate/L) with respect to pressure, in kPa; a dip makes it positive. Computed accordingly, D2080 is 4.38 kPa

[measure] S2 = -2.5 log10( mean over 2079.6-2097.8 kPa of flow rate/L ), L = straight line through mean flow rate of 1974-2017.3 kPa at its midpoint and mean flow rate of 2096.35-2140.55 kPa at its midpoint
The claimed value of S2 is 0.14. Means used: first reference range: 3.42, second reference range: 3.34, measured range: 2.96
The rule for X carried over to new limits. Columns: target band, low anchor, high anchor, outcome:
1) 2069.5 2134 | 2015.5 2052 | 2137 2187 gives 6.8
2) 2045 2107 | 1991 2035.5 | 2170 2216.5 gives 3.3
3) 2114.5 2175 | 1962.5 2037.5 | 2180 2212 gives -0.7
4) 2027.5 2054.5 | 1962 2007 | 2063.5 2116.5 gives -4.0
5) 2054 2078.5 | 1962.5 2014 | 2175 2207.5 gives 0.7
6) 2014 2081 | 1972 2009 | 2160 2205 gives -2.0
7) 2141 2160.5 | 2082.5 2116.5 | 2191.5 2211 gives -0.7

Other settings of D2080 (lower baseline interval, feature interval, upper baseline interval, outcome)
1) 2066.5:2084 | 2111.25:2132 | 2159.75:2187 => -1.8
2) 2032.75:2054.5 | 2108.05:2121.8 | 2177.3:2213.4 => 0.5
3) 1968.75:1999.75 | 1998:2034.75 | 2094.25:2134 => -2.1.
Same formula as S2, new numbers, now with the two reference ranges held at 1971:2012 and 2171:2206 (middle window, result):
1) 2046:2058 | -0.13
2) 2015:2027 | -0.10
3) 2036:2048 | -0.10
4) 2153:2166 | -0.05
